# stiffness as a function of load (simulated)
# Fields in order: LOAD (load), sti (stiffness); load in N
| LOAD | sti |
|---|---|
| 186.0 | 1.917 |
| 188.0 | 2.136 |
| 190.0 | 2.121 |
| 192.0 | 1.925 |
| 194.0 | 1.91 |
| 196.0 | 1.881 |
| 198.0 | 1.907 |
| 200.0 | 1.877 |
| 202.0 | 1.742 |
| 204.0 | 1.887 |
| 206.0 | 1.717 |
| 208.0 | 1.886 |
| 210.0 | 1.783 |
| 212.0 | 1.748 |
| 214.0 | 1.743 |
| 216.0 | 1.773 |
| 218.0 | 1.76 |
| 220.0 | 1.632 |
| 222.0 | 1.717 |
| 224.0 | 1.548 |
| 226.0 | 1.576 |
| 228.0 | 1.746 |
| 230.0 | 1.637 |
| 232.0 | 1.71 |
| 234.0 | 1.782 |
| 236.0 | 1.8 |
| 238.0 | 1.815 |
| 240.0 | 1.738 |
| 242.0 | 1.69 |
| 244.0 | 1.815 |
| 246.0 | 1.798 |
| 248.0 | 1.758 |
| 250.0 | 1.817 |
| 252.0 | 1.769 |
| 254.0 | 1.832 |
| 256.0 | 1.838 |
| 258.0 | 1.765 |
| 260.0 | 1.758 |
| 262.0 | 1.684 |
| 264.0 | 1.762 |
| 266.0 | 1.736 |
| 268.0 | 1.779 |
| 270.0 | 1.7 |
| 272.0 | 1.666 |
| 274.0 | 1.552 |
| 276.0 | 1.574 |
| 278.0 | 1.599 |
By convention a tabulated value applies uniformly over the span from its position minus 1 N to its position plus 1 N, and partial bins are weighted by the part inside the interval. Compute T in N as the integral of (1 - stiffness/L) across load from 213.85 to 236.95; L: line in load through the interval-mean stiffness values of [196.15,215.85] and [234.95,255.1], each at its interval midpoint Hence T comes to 1.2 N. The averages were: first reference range 1.81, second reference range 1.78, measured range 1.7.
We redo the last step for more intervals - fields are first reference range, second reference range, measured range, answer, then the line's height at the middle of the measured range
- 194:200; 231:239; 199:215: 0.56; 1.86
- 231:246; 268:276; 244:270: -1.10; 1.7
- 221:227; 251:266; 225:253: -1.08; 1.68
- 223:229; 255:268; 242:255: -0.61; 1.71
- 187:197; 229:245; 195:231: 2.44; 1.88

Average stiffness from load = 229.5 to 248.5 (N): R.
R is 1.76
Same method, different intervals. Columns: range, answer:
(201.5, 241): 1.74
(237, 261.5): 1.78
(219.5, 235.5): 1.67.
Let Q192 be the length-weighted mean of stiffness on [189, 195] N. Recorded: 1.99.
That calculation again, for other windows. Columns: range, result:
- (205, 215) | 1.78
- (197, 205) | 1.85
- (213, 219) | 1.76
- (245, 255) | 1.79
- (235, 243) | 1.76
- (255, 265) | 1.76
